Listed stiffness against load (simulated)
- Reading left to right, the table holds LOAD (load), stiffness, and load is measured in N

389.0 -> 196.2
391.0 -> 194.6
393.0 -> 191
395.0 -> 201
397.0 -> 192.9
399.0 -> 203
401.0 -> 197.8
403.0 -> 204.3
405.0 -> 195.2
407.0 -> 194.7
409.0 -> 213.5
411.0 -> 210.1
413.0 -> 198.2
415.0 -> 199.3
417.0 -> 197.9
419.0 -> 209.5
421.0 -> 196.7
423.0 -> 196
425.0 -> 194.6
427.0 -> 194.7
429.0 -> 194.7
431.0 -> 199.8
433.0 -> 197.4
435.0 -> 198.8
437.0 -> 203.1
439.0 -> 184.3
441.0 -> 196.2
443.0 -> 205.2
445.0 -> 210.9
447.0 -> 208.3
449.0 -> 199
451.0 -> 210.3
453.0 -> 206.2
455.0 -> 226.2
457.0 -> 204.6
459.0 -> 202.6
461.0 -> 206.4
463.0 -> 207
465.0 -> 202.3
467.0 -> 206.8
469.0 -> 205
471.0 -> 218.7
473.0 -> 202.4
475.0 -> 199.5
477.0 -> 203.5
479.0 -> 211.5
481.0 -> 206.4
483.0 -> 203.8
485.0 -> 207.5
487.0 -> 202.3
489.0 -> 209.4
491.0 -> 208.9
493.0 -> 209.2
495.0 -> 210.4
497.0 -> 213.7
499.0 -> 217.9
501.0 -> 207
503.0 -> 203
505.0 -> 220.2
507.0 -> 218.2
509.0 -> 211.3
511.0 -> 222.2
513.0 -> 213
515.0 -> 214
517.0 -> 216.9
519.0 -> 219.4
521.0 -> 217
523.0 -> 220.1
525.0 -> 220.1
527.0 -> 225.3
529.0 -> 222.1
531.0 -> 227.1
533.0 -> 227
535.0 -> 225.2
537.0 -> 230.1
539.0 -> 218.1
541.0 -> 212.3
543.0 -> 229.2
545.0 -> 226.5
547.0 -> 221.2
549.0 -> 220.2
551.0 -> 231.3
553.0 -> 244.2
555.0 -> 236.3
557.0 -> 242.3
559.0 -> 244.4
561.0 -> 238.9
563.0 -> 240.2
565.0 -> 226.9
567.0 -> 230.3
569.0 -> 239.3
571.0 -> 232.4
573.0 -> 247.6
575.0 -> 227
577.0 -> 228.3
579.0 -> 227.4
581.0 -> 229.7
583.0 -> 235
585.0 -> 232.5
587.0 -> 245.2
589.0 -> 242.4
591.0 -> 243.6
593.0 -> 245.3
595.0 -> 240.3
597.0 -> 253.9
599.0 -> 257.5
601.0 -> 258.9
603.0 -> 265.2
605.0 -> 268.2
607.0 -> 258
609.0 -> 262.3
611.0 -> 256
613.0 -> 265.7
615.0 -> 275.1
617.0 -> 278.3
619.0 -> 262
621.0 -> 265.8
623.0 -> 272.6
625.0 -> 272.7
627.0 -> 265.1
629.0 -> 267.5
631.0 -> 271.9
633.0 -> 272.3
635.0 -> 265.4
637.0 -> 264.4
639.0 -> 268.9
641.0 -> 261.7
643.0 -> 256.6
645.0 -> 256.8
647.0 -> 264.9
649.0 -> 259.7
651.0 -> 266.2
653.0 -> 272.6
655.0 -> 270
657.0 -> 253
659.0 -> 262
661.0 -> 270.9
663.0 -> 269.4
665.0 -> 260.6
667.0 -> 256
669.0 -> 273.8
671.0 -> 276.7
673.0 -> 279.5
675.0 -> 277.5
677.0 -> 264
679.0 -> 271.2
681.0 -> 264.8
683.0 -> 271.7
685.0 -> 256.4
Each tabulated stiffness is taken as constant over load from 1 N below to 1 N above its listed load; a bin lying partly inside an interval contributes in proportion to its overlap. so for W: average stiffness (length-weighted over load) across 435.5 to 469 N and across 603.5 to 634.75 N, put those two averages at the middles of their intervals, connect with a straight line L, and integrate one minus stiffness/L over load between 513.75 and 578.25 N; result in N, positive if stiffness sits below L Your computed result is 3.2 N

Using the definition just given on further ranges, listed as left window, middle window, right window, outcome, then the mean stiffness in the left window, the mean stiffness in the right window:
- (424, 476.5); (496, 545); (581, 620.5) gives 1.78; 203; 255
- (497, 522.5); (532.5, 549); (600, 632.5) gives 0.48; 215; 267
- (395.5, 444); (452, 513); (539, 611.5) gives 1.75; 199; 240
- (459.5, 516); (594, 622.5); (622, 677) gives -1.11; 209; 267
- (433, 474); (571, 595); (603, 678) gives 1.06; 205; 267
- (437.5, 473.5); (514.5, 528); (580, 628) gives 0.53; 206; 256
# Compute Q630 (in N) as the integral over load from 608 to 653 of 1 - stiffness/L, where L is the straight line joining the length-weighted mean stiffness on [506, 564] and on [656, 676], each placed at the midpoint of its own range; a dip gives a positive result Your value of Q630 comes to -1.7 N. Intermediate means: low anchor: 225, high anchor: 268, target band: 266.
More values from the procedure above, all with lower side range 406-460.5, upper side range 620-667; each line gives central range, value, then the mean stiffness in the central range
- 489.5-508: 0.8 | 212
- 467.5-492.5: 1.1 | 207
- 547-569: 0.4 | 235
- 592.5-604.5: -0.1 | 254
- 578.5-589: 0.5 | 235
